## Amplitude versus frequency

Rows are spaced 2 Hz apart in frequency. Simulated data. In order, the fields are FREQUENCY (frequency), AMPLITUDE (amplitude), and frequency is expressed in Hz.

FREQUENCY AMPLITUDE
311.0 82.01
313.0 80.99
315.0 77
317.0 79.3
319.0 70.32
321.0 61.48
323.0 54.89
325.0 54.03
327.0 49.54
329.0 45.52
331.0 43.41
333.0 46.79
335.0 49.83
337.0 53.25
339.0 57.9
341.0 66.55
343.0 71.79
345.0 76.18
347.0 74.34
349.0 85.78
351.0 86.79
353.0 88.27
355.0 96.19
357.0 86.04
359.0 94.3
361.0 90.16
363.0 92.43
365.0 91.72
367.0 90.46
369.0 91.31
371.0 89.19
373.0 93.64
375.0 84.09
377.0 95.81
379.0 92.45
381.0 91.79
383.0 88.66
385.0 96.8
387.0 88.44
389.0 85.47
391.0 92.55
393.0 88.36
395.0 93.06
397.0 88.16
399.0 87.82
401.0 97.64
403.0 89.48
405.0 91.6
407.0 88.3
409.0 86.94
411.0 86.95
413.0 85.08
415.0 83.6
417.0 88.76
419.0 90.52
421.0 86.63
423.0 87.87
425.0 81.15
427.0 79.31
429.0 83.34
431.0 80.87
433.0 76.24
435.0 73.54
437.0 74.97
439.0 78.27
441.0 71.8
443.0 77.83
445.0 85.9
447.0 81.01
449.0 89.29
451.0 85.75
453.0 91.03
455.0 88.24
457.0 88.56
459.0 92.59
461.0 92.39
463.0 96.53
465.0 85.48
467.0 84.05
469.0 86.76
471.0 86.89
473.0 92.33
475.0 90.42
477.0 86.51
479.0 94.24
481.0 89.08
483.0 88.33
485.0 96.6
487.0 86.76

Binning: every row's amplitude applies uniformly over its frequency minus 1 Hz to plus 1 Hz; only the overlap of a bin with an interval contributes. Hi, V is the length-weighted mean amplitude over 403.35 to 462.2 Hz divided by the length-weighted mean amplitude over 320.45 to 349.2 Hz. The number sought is 1.4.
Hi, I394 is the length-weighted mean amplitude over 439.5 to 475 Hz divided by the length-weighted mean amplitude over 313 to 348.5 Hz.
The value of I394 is 1.41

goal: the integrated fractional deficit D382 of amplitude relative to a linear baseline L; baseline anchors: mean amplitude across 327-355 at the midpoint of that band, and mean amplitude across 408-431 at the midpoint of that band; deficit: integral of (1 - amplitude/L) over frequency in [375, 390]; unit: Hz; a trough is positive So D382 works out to -2.94 Hz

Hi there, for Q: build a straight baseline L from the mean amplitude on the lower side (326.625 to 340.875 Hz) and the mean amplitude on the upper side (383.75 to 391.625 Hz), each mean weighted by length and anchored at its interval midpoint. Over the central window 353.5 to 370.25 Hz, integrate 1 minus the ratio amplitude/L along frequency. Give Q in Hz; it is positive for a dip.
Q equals -4.7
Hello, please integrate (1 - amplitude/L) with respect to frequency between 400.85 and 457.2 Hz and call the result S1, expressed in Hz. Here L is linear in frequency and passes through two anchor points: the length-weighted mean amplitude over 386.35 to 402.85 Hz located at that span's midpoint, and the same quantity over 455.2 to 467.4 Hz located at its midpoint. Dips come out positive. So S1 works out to 3.69 Hz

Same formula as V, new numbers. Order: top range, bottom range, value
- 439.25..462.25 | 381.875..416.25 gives 0.96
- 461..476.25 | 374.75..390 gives 0.98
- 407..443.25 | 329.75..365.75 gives 1.10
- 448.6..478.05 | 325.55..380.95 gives 1.15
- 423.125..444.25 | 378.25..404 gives 0.86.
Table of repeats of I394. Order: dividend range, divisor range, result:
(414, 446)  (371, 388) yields 0.89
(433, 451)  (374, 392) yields 0.87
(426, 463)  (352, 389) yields 0.91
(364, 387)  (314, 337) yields 1.59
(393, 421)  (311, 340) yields 1.49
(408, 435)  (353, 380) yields 0.92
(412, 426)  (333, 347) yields 1.38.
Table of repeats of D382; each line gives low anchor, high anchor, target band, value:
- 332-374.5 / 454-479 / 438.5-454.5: 0.9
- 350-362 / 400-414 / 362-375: -0.1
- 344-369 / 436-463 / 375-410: -1.6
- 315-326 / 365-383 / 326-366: 3.1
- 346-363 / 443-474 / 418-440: 1.7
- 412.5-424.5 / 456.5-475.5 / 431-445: 1.8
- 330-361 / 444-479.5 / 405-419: -0.9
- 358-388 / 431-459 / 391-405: -0.4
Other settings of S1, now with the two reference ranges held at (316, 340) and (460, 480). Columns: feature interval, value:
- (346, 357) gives -4.5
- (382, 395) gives -3.8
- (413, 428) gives -1.5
